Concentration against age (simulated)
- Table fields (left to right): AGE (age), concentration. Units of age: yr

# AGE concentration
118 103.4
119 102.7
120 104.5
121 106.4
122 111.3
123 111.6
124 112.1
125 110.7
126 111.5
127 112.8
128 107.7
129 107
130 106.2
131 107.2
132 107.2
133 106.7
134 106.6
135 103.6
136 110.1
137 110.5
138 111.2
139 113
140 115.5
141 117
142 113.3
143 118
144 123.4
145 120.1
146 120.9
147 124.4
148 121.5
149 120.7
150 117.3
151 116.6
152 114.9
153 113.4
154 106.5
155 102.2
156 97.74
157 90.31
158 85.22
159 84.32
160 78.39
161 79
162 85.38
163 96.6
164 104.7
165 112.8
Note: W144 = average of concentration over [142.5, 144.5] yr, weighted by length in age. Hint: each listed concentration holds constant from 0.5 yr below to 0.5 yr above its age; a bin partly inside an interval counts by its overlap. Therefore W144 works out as 121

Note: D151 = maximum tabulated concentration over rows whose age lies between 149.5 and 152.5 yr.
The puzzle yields 117.3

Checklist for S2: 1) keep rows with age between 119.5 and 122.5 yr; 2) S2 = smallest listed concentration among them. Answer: 104.5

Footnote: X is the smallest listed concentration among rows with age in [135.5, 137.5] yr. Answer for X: 110.1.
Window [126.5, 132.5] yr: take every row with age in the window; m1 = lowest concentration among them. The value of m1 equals 106.2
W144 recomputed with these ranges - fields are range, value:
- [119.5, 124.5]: 109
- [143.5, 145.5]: 122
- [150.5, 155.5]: 111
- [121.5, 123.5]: 111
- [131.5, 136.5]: 107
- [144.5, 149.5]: 122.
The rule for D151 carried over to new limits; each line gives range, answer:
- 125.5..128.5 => 112.8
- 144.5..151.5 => 124.4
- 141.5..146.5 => 123.4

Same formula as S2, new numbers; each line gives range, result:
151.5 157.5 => 90.31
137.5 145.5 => 111.2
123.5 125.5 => 110.7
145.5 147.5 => 120.9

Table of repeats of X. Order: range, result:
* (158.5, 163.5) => 78.39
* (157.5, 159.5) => 84.32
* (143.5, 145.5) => 120.1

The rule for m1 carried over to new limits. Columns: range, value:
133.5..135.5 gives 103.6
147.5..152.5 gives 114.9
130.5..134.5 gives 106.6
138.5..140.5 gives 113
